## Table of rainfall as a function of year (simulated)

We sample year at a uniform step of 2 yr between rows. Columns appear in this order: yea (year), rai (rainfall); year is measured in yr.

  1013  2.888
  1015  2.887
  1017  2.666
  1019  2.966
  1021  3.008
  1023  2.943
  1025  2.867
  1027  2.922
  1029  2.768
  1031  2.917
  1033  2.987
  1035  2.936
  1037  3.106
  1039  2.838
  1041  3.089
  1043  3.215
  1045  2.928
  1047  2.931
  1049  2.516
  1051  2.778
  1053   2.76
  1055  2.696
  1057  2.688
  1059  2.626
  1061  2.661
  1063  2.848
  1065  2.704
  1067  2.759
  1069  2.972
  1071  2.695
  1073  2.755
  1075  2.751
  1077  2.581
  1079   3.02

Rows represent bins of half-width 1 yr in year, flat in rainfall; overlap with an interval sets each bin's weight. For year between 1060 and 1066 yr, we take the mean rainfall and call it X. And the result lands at 2.74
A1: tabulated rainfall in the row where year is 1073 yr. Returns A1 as 2.755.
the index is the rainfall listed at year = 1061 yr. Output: 2.661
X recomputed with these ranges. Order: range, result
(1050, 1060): 2.71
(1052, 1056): 2.73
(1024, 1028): 2.89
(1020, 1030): 2.9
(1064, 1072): 2.78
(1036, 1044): 3.06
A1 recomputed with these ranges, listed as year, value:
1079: 3.02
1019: 2.966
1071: 2.695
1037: 3.106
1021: 3.008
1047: 2.931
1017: 2.666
